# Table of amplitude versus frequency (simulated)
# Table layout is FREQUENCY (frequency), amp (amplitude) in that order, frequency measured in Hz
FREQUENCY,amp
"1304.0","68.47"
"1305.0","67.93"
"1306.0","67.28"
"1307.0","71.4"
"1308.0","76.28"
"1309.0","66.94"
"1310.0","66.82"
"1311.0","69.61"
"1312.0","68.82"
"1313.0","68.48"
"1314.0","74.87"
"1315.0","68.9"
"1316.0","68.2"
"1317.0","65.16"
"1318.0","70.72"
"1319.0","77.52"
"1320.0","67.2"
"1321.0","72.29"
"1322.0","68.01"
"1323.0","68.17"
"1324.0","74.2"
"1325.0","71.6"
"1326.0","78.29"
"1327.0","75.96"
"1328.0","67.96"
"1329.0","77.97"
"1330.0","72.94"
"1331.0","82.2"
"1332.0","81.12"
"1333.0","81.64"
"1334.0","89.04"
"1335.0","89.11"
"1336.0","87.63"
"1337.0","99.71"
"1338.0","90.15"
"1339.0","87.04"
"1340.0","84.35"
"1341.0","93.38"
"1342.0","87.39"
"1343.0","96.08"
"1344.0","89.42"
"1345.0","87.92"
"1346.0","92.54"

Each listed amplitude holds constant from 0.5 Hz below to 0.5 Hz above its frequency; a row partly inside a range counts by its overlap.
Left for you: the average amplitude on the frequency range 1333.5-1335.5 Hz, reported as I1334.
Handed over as 89.1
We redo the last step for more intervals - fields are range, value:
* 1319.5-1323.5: 68.9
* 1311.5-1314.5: 70.7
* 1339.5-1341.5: 88.9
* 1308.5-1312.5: 68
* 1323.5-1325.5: 72.9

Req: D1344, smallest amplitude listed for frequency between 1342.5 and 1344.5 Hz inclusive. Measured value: 89.42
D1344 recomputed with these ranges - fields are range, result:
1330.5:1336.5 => 81.12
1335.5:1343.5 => 84.35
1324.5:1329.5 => 67.96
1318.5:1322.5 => 67.2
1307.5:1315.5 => 66.82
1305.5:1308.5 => 67.28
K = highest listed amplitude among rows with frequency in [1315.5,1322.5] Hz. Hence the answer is 77.52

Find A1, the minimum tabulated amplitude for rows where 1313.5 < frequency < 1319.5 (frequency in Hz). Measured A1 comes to 65.16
